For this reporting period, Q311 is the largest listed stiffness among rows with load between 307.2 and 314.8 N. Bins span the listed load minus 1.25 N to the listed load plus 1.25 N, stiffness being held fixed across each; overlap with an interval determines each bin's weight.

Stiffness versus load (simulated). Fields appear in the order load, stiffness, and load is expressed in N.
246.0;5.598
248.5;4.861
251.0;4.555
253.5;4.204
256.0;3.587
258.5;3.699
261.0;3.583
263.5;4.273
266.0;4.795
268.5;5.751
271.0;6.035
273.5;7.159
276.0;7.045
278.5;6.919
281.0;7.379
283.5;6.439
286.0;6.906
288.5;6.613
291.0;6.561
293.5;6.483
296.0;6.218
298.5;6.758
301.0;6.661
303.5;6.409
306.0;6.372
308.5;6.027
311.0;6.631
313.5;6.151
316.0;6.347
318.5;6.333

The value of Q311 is 6.631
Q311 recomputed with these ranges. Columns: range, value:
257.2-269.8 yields 5.751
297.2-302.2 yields 6.758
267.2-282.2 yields 7.379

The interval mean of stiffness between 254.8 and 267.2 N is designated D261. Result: 3.99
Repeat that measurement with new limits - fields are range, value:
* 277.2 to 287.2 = 6.91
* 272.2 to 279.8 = 7.04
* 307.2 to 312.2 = 6.33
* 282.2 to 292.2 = 6.63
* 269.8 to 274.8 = 6.61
